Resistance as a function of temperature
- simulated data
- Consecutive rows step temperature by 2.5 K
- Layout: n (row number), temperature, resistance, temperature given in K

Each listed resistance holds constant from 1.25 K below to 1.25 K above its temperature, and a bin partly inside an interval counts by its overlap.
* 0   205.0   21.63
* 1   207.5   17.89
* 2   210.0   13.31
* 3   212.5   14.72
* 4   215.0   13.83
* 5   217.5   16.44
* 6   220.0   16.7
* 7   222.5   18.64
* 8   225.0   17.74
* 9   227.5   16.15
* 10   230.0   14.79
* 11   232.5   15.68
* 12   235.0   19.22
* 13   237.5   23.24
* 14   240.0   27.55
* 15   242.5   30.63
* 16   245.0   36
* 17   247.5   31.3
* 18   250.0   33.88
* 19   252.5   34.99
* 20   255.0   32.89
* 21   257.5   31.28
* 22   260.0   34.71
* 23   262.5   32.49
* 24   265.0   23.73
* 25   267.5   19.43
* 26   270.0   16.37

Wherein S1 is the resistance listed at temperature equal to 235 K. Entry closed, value 19.22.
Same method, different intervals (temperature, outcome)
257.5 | 31.28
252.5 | 34.99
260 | 34.71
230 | 14.79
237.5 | 23.24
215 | 13.83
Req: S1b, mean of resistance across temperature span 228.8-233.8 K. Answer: 15.3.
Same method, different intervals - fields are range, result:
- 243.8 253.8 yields 34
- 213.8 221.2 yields 15.7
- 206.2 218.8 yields 15.3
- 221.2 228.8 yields 17.5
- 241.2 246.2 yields 33.2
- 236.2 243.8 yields 27.1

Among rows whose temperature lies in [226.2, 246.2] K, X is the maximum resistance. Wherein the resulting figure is 36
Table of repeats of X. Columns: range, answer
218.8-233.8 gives 18.64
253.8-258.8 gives 32.89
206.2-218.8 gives 17.89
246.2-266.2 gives 34.99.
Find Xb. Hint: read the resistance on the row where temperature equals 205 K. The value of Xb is 21.63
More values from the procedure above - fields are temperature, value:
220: 16.7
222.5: 18.64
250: 33.88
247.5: 31.3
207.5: 17.89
